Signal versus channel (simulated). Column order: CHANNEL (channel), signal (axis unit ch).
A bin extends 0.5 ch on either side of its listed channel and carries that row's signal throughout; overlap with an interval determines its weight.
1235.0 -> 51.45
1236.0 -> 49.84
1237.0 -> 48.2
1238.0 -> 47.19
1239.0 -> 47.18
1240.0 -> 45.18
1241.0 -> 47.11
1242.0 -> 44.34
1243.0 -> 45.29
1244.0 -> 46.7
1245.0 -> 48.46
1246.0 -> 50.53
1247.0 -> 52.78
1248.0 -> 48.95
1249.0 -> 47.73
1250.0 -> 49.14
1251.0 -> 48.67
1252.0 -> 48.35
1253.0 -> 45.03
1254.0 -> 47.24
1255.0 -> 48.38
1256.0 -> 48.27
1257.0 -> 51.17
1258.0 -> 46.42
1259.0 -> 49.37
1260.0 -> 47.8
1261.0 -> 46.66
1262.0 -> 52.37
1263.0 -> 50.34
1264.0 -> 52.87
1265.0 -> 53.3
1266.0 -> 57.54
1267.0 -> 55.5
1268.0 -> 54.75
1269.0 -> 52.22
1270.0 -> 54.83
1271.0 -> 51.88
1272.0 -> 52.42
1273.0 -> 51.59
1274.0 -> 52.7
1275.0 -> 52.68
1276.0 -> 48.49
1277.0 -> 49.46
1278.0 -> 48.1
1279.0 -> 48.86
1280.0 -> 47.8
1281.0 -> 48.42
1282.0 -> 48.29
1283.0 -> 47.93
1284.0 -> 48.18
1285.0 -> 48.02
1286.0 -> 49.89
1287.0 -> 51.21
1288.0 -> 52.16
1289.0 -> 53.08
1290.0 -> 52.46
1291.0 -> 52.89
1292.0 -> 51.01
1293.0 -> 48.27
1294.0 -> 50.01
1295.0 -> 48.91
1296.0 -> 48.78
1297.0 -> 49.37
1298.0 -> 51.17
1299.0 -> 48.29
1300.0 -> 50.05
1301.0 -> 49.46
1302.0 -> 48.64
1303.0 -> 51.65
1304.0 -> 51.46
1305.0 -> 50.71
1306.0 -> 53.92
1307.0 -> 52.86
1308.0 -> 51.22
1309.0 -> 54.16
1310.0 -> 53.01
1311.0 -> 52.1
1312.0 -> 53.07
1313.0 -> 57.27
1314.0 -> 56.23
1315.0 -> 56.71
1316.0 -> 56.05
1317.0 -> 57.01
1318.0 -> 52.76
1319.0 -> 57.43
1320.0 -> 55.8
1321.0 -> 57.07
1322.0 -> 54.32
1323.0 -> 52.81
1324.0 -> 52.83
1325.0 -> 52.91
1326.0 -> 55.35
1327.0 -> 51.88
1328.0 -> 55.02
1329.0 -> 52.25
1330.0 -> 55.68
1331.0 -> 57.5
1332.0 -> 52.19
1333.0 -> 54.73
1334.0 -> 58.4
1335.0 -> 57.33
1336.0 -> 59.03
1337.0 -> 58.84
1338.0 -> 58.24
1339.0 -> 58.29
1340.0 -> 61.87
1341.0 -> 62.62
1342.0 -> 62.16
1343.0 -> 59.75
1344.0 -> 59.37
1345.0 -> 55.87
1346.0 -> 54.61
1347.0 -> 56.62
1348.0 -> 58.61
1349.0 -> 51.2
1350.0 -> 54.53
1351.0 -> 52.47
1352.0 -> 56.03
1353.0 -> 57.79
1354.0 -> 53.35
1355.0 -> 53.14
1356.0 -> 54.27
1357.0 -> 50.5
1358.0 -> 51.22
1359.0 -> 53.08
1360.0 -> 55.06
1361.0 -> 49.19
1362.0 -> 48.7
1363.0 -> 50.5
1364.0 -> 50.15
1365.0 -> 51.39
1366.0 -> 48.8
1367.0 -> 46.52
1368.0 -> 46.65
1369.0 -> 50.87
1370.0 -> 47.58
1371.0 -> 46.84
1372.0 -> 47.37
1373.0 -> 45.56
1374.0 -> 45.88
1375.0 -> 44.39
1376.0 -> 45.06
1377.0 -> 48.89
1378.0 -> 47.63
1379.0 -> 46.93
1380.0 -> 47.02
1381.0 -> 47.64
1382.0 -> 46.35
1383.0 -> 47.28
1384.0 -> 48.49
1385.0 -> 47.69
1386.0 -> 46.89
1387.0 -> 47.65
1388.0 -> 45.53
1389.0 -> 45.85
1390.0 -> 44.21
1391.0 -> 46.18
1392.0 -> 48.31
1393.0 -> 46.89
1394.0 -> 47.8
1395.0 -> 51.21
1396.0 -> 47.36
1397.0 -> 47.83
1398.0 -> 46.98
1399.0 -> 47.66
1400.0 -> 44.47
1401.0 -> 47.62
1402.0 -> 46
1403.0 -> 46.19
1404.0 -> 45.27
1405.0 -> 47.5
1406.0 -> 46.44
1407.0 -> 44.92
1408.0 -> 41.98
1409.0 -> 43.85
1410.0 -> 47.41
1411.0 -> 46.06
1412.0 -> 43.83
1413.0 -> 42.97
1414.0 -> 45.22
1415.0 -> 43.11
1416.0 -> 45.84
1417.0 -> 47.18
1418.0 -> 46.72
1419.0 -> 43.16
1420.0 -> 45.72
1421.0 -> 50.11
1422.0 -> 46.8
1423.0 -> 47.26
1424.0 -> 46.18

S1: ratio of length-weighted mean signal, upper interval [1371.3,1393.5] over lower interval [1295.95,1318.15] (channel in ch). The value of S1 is 0.89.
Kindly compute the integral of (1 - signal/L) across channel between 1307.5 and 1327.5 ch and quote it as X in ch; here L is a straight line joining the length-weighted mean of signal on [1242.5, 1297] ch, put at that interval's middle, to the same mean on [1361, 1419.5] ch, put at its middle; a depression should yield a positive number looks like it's -2.4 ch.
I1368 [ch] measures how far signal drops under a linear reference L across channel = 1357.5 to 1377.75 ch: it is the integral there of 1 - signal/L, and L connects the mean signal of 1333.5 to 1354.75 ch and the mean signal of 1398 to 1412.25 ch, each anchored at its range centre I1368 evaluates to 1.6 ch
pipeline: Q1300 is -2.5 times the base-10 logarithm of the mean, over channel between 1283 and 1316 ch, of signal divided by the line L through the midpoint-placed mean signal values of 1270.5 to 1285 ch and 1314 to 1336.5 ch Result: 0.02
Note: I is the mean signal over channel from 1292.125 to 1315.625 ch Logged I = 51.6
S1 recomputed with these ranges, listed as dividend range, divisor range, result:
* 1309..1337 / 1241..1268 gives 1.12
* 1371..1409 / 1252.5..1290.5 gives 0.92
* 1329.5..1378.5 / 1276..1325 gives 1.03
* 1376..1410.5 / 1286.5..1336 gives 0.88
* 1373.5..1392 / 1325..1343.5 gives 0.82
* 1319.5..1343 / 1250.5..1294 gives 1.12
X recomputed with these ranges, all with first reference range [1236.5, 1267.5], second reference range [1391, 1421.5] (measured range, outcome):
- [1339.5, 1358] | -3.5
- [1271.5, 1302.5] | -1.0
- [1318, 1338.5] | -3.4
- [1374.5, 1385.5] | -0.1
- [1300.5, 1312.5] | -1.0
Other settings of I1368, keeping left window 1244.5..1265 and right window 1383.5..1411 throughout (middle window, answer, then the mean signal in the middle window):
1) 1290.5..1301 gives -0.32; 49.9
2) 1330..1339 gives -1.76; 57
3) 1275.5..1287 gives 0.01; 48.6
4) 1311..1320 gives -1.42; 55.6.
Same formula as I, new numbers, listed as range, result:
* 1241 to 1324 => 51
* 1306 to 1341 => 55.4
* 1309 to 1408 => 51.6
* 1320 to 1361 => 55.6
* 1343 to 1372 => 52.4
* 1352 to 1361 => 53.4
